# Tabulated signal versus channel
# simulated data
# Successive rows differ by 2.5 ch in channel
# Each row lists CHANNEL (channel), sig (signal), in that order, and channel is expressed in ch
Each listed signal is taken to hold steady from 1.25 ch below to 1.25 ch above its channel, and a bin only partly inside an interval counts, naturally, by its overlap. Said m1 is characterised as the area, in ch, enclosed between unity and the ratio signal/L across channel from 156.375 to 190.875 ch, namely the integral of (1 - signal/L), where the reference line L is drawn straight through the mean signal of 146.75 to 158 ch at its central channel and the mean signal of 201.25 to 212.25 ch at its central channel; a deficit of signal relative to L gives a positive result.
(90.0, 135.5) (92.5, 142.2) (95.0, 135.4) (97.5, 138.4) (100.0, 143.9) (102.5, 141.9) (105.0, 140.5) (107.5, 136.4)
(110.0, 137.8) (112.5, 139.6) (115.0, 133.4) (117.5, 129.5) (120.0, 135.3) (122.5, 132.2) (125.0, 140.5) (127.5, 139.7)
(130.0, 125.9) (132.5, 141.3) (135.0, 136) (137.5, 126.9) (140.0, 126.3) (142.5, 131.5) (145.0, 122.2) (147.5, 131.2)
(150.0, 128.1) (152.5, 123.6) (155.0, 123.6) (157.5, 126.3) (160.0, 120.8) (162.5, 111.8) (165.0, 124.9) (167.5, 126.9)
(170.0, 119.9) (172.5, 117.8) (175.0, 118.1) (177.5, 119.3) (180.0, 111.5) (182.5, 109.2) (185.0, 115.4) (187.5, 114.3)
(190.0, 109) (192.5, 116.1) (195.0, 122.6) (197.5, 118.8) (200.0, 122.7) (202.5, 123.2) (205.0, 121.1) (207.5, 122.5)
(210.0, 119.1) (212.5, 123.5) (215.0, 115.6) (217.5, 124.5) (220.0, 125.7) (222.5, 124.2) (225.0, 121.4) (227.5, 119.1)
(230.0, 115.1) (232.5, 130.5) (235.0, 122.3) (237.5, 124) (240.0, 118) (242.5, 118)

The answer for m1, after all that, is 1.93 ch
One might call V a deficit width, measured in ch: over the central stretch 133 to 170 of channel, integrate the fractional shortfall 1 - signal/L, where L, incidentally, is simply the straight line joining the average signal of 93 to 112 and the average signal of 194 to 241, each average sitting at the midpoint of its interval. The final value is 1.7 ch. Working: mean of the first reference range 139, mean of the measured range 126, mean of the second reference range 122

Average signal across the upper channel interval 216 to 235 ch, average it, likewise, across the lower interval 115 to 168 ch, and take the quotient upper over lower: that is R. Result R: 0.95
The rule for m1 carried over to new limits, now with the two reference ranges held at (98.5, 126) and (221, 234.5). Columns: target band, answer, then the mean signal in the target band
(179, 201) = 2.0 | 115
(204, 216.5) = 0.4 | 120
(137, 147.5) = 0.5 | 127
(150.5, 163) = 0.9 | 122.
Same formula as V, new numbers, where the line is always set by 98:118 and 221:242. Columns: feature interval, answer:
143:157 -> 0.7 ch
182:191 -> 1.1 ch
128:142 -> 0.3 ch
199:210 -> 0.3 ch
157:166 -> 0.7 ch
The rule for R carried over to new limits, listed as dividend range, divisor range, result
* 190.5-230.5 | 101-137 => 0.89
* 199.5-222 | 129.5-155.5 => 0.95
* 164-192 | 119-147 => 0.88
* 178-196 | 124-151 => 0.87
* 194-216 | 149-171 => 0.99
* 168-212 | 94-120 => 0.86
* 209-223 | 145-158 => 0.97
